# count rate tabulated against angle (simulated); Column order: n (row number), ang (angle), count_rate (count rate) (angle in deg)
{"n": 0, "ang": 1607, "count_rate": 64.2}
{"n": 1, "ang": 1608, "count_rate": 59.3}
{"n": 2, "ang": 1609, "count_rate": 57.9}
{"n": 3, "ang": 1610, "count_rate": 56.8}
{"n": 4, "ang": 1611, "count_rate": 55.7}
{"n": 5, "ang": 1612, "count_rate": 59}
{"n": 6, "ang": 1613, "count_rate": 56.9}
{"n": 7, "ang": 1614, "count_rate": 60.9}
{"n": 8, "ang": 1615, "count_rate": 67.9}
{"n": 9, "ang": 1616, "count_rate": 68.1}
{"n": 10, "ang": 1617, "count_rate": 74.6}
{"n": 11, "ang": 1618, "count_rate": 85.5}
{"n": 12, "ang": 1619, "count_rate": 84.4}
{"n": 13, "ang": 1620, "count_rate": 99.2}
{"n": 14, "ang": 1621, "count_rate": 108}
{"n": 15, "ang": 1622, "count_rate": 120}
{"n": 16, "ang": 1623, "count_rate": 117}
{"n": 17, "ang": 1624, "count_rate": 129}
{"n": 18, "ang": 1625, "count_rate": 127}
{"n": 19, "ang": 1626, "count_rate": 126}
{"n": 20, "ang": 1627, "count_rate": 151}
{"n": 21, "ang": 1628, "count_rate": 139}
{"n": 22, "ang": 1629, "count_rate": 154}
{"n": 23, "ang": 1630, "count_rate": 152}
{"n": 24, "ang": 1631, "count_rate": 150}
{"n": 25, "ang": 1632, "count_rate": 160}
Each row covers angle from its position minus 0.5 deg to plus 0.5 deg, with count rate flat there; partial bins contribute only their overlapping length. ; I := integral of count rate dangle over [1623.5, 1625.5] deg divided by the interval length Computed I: 128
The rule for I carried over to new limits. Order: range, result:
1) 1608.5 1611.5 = 56.8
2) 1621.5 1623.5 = 118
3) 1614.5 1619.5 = 76.1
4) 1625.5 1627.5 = 138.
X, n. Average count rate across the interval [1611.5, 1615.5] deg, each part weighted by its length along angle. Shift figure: 61.2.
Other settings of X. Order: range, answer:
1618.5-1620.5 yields 91.8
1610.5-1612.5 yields 57.4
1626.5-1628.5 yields 145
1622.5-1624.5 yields 123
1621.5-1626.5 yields 124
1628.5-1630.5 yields 153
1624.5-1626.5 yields 126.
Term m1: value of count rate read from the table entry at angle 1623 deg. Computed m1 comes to 117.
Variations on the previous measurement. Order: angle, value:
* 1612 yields 59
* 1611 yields 55.7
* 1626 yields 126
